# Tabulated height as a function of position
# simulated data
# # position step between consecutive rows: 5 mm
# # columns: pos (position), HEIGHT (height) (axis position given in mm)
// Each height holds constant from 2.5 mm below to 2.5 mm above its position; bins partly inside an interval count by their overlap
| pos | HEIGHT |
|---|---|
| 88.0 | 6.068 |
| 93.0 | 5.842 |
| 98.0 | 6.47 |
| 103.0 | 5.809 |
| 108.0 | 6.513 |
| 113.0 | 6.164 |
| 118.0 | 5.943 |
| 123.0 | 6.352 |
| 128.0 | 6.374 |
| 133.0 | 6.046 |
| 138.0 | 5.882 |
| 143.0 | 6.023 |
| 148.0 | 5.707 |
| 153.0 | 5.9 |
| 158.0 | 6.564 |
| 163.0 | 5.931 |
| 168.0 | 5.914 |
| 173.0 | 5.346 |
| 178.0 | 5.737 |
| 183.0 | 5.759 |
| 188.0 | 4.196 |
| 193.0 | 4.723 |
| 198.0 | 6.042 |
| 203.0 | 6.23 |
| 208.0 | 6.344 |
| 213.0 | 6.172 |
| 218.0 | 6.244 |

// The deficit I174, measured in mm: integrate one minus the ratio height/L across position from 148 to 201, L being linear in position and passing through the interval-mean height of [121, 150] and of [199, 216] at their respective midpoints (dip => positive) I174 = 4.6 mm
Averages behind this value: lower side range 6.07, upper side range 6.23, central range 5.62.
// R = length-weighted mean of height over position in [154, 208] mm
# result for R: 5.68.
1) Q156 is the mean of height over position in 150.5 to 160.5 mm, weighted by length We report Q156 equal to 6.23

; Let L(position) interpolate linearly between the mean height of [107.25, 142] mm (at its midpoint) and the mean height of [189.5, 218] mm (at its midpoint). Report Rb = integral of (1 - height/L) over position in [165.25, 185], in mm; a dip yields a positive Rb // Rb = 0.9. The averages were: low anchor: 6.16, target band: 5.69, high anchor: 5.87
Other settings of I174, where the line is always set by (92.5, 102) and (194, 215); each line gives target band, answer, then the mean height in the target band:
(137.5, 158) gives 0.6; 5.96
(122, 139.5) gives -0.1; 6.16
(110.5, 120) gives 0.1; 6.06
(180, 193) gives 2.4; 4.96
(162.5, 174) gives 0.7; 5.75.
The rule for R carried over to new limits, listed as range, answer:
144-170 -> 6.01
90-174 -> 6.06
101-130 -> 6.2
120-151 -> 6.06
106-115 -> 6.34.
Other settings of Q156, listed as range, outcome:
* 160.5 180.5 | 5.73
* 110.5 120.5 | 6.05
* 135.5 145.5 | 5.95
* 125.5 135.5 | 6.21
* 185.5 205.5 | 5.3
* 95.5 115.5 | 6.24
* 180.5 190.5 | 4.98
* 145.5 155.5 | 5.8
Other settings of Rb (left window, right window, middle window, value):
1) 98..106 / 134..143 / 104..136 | -1.1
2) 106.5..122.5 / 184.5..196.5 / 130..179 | -4.6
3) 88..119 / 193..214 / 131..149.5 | 0.5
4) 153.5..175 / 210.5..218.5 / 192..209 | 0.7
